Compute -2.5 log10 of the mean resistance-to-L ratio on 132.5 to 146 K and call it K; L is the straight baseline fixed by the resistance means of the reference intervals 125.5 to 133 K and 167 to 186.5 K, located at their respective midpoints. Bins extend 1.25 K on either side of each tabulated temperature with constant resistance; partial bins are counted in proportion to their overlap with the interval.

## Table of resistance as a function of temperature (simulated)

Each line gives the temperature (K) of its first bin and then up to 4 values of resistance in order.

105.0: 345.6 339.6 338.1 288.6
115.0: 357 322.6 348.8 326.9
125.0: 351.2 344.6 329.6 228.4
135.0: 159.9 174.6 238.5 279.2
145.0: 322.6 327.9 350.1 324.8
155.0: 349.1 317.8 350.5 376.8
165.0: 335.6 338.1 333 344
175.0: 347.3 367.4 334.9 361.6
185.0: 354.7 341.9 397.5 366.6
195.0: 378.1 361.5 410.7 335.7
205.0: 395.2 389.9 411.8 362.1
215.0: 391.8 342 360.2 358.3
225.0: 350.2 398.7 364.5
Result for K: 0.35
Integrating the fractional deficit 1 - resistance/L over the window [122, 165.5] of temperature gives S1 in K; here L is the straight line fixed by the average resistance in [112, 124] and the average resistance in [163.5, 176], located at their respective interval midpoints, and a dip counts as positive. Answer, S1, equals 4.16 K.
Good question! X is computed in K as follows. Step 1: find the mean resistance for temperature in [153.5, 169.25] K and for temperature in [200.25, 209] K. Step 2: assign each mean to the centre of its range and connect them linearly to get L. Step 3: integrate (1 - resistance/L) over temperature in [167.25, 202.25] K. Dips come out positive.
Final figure 0.31 K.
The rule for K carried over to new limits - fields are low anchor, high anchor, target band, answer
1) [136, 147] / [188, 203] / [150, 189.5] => -0.10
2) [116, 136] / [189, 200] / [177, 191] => 0.03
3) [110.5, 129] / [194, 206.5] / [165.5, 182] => 0.06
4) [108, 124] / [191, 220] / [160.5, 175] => 0.03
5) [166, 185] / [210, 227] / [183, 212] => -0.06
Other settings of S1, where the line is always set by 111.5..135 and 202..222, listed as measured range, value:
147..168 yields -0.3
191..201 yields -0.4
